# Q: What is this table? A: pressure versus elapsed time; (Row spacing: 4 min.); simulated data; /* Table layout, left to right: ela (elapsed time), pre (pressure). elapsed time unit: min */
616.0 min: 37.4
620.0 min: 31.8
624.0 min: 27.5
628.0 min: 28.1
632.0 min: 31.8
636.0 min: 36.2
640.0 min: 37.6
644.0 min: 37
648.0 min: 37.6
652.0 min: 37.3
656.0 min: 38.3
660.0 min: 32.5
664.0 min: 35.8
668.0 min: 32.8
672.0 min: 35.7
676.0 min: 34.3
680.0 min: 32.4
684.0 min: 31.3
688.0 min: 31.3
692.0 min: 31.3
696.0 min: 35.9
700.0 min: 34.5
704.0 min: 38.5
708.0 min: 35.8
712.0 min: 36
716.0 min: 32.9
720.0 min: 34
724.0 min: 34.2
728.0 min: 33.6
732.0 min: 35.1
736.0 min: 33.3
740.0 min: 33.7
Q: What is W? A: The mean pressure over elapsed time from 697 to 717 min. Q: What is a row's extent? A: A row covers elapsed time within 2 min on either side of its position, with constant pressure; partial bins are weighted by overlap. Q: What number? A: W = 35.7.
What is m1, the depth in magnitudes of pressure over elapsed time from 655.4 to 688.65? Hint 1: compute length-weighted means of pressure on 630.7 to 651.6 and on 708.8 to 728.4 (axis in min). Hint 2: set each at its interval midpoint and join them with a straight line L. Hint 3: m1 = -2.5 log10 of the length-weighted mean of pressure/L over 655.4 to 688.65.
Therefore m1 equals 0.06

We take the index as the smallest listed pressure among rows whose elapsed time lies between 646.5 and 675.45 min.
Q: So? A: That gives 32.5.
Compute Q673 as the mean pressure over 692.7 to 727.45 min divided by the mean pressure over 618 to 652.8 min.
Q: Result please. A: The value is 1.0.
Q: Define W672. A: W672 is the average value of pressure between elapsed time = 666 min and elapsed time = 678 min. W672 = 34.3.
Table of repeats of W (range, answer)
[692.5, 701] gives 34.6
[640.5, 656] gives 37.5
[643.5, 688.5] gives 34.7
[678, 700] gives 32.6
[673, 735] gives 34.1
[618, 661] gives 34.2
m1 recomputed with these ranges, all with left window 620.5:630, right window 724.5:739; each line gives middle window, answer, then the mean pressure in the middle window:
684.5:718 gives -0.06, 34.4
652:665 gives -0.19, 35.8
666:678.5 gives -0.11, 34.2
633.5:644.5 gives -0.25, 36.7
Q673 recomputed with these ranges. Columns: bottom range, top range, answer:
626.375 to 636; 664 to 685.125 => 1.07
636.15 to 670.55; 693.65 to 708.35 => 1.00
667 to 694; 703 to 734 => 1.07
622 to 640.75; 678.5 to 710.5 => 1.06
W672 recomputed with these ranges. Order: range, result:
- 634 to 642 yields 36.9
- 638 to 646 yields 37.3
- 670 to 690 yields 33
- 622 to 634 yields 29.1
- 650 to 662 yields 36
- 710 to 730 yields 34.1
